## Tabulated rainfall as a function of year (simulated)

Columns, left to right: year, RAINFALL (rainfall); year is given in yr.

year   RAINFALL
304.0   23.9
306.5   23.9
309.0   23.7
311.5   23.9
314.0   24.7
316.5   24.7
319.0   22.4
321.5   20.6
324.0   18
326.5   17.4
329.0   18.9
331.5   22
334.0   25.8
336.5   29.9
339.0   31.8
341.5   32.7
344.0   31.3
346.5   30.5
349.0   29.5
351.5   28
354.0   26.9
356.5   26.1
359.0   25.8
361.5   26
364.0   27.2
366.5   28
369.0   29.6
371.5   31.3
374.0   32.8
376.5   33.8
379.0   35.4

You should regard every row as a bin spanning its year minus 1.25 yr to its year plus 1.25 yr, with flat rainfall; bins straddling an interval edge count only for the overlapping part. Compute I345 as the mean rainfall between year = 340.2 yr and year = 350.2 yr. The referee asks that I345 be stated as 31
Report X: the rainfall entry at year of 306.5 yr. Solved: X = 23.9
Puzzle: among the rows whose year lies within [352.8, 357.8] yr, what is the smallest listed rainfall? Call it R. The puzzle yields 26.1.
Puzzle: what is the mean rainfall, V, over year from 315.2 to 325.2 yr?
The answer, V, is 21.5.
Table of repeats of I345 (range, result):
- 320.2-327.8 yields 18.7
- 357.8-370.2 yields 27.3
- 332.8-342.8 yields 30.1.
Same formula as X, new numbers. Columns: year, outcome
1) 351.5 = 28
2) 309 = 23.7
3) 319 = 22.4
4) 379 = 35.4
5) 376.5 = 33.8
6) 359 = 25.8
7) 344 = 31.3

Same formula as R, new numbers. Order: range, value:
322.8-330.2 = 17.4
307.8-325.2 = 18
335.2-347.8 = 29.9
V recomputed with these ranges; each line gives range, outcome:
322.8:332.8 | 19.1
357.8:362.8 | 25.9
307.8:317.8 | 24.2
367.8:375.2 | 31.2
